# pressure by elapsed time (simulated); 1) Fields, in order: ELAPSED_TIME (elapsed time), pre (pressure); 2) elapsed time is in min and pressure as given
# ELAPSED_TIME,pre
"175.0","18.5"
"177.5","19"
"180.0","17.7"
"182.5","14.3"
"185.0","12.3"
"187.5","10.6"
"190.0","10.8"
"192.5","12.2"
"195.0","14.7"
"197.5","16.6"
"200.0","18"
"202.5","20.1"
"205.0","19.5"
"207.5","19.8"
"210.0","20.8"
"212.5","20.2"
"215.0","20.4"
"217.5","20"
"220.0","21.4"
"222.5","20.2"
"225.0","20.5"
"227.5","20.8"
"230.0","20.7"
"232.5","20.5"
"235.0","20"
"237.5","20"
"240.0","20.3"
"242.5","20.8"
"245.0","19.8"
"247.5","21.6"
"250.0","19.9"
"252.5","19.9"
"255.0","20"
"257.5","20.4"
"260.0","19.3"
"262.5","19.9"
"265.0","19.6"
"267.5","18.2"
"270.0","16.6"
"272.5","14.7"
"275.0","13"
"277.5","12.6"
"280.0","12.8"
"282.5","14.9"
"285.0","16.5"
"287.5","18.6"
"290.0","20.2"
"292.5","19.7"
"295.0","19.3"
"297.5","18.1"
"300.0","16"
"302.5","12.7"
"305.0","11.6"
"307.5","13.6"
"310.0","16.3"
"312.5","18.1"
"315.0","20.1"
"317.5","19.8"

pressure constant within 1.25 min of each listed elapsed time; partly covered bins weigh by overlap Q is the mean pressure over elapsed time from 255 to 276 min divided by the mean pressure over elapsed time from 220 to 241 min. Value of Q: 0.88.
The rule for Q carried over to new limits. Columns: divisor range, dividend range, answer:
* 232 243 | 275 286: 0.69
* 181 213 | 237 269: 1.24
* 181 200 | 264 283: 1.13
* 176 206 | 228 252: 1.32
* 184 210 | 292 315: 1.03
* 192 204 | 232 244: 1.22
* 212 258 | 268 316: 0.79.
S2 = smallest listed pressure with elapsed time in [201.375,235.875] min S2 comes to 19.5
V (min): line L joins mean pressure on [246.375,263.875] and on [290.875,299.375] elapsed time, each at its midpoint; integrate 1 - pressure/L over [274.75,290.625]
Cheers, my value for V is 3.1 min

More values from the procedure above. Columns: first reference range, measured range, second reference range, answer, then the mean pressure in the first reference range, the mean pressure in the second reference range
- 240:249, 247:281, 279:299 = 2.94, 20.6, 17.6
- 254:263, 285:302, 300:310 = -3.52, 19.9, 13.5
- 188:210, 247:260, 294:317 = -3.01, 16.5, 16.3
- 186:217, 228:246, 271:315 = -4.05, 17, 15.9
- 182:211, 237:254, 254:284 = -3.98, 15.8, 16.8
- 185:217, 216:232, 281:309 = -3.66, 16.9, 16.4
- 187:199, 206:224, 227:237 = -3.27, 13.2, 20.4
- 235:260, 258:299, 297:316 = 1.39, 20.2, 15.7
